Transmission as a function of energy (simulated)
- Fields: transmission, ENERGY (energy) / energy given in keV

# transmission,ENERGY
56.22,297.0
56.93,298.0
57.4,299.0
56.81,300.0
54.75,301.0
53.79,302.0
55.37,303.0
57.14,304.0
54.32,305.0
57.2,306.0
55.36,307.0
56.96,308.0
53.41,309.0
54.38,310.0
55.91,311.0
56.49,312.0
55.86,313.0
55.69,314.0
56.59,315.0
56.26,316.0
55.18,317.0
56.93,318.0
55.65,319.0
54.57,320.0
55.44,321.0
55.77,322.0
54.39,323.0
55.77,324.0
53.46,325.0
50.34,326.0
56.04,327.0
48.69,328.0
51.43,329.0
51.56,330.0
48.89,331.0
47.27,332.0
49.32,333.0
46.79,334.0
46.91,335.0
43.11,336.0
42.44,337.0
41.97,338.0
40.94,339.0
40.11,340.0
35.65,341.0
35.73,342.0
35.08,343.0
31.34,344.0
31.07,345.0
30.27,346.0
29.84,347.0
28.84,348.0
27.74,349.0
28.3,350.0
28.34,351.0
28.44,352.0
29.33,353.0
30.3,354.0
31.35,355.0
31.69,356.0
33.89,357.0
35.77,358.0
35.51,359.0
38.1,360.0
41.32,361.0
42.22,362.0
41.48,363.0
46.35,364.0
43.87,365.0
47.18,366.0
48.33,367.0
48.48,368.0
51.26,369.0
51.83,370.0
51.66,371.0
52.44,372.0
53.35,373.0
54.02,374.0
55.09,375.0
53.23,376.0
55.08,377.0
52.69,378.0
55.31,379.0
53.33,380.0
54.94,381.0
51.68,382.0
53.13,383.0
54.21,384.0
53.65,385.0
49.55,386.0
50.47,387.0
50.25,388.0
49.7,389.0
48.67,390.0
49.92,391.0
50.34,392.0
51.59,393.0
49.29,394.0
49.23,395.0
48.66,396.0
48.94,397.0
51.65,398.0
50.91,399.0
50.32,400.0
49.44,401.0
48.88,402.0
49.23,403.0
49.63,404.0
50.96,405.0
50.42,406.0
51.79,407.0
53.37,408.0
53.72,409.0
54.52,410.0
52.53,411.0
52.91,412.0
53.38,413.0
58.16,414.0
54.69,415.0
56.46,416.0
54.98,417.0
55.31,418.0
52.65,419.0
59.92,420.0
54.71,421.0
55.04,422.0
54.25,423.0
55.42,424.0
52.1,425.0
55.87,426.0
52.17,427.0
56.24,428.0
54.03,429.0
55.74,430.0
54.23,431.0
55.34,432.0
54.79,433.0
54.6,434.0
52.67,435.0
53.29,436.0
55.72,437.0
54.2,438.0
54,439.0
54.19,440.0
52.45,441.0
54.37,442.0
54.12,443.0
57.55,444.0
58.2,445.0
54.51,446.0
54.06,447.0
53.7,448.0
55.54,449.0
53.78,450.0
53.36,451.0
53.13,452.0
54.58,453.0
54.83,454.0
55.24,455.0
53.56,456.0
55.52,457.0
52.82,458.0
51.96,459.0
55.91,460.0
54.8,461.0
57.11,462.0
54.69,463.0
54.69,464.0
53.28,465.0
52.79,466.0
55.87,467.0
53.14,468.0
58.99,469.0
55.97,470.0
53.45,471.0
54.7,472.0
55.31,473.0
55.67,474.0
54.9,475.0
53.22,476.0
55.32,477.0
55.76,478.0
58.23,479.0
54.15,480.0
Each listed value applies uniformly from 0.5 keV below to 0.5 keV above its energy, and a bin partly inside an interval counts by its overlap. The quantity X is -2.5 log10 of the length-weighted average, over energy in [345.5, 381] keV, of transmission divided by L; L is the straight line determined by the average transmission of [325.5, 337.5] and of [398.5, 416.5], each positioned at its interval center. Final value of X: 0.19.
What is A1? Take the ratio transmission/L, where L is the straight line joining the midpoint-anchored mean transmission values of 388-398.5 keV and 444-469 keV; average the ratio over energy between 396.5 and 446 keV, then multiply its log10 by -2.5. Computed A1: -0.04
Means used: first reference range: 49.8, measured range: 53.7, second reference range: 54.6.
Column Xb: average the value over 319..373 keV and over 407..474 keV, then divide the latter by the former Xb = 1.3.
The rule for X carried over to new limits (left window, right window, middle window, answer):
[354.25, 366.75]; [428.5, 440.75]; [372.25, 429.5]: -0.12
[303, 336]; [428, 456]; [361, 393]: 0.07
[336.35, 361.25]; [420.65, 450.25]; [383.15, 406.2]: -0.13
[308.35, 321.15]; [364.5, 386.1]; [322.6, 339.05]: 0.12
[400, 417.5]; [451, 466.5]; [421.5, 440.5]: -0.02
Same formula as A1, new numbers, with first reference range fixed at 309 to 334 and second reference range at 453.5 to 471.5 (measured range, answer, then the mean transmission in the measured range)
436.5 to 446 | -0.008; 55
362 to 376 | 0.095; 49.5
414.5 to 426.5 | -0.014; 55.1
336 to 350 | 0.475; 34.8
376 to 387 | 0.018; 53.2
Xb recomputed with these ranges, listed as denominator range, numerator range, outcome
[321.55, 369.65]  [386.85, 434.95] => 1.28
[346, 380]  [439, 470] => 1.30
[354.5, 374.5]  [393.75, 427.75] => 1.20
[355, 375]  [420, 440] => 1.22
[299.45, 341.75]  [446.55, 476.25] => 1.05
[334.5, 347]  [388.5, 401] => 1.33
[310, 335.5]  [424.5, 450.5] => 1.02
